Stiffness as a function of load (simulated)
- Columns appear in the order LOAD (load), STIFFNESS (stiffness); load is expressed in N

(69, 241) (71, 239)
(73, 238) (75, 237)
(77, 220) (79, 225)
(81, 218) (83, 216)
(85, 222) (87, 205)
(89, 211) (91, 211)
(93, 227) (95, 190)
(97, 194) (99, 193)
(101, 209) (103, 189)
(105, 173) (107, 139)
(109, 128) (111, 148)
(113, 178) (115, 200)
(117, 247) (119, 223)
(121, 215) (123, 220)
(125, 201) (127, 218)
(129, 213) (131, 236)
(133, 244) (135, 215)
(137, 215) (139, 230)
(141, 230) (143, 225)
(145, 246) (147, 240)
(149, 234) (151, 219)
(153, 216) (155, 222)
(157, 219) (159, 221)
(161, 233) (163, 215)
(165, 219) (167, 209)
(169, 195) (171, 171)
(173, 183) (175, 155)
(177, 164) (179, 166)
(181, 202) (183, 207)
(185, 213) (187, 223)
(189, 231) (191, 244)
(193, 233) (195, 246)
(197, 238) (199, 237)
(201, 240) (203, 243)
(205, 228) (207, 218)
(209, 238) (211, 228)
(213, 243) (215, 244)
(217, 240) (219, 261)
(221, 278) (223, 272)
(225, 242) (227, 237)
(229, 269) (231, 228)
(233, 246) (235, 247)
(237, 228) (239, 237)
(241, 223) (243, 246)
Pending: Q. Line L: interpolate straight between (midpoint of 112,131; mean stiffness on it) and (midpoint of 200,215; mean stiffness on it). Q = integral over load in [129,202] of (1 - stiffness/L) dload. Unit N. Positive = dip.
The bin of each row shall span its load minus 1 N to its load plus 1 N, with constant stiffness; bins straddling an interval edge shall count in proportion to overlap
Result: 2.2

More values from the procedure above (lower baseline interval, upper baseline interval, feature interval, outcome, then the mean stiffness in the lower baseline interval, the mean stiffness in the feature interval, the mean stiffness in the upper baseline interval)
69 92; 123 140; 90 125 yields 4.52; 223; 193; 221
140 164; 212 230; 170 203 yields 4.14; 227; 211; 254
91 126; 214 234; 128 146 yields -1.79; 193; 228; 252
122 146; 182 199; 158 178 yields 2.73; 224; 196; 230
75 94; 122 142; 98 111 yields 2.95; 218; 170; 222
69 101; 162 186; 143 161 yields -2.68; 217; 227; 192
